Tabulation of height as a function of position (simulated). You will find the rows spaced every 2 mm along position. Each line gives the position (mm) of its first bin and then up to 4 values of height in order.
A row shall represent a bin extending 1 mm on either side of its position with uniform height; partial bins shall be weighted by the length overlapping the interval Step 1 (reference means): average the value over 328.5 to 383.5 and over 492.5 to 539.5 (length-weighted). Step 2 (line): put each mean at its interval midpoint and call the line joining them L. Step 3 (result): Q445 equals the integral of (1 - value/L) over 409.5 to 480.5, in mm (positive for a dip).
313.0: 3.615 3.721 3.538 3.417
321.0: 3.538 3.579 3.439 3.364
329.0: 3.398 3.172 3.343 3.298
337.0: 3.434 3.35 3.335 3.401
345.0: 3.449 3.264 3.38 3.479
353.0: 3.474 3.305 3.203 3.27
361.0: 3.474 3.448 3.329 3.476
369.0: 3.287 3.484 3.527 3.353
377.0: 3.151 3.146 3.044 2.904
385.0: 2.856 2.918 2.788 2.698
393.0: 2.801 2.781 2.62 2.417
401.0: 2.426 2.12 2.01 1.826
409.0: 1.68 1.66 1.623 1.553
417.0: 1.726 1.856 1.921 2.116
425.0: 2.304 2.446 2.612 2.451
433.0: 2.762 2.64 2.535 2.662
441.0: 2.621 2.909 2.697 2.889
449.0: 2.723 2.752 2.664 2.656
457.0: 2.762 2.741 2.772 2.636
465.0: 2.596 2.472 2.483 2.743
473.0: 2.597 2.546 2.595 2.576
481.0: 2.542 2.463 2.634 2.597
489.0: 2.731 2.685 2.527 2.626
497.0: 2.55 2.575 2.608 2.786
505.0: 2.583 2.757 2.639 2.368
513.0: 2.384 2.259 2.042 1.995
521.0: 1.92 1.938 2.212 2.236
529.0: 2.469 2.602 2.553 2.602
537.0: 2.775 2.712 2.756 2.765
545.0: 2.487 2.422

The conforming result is 9.1 mm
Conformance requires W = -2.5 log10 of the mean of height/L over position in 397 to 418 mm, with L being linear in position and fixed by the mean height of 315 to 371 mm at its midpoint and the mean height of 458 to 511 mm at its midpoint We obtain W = 0.49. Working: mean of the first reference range 3.39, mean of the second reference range 2.61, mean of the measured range 1.94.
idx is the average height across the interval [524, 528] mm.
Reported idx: 2.22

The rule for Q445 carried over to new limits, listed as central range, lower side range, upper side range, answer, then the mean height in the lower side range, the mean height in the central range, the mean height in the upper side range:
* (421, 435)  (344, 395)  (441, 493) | 2.2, 3.21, 2.42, 2.66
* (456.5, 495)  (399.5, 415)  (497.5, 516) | -4.4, 1.9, 2.61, 2.55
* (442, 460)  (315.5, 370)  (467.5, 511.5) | 0.3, 3.39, 2.75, 2.6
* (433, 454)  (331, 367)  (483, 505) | 1.2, 3.36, 2.71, 2.62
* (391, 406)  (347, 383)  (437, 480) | 3.0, 3.33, 2.47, 2.67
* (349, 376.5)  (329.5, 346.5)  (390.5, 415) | -4.7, 3.35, 3.39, 2.18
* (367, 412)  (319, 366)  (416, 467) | 4.1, 3.38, 2.72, 2.54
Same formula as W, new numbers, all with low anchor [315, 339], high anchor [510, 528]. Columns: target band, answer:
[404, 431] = 0.389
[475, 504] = -0.115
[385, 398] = 0.083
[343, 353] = -0.039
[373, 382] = -0.043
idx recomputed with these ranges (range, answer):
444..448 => 2.79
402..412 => 1.86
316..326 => 3.5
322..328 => 3.46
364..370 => 3.36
